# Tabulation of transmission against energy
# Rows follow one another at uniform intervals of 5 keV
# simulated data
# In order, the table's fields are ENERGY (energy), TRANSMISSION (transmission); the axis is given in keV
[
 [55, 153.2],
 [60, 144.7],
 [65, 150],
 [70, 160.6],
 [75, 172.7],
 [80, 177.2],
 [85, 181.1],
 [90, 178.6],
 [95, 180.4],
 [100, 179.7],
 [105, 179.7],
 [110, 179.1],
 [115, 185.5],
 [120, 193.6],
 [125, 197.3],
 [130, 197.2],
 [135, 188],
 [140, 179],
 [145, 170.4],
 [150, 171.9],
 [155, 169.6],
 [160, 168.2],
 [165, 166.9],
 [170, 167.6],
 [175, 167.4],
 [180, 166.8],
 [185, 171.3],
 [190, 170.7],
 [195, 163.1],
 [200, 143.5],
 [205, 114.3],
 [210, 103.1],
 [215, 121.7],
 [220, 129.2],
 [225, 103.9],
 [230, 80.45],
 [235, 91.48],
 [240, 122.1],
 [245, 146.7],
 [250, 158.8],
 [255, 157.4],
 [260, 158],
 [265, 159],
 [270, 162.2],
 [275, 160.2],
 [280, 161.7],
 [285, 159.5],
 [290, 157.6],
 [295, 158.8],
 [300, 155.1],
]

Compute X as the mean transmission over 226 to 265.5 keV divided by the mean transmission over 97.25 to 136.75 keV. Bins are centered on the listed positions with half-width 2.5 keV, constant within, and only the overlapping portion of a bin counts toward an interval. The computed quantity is 0.7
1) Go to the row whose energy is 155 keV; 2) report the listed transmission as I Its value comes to 169.6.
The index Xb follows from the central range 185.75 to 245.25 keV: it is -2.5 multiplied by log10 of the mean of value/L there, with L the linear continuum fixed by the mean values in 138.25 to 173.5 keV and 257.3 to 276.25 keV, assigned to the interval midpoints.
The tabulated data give 0.303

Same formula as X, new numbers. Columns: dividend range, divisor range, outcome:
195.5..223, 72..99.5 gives 0.70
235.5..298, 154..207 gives 0.95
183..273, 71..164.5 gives 0.76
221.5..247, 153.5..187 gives 0.65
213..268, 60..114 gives 0.75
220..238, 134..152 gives 0.55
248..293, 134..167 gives 0.92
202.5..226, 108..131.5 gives 0.60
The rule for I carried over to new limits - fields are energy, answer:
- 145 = 170.4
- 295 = 158.8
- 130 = 197.2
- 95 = 180.4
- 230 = 80.45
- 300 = 155.1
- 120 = 193.6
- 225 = 103.9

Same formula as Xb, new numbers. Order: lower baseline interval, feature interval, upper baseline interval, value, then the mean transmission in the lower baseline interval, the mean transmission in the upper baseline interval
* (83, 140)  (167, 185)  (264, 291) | 0.05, 185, 160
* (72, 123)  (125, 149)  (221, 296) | -0.08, 181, 142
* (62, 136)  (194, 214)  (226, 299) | 0.22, 180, 145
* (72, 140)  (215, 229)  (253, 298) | 0.42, 184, 159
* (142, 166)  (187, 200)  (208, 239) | -0.21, 170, 106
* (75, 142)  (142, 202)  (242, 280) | 0.04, 184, 157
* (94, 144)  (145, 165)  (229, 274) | 0.02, 186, 140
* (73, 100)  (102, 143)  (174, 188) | -0.08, 178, 169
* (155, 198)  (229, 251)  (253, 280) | 0.33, 168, 160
